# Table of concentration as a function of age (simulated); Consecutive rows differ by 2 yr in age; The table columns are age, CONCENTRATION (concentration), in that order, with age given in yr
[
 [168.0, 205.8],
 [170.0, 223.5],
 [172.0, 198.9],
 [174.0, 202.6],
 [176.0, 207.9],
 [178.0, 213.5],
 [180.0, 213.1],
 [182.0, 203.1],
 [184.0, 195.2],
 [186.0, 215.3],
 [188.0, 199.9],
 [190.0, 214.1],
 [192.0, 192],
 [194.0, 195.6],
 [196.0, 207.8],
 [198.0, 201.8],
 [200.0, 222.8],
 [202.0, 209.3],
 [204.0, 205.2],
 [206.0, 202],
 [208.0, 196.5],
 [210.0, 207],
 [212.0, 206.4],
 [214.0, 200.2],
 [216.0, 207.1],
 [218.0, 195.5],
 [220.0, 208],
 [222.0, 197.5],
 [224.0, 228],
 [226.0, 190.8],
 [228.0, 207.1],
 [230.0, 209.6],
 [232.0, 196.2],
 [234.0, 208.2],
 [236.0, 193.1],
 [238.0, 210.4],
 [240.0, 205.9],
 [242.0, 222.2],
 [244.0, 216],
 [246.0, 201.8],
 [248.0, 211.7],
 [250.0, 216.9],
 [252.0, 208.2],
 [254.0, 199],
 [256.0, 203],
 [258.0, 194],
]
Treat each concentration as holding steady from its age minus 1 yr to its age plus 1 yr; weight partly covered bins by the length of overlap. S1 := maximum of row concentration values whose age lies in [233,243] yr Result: 222.2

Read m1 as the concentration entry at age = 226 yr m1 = 190.8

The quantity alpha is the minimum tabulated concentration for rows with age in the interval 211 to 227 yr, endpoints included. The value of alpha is 190.8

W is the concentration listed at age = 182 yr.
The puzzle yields 203.1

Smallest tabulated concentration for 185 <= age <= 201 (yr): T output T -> 192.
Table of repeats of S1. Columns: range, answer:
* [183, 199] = 215.3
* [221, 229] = 228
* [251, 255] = 208.2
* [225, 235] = 209.6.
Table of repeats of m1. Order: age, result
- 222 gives 197.5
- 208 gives 196.5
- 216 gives 207.1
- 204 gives 205.2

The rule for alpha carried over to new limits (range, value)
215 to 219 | 195.5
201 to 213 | 196.5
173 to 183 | 202.6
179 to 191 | 195.2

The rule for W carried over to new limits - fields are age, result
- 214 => 200.2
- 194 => 195.6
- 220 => 208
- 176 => 207.9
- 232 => 196.2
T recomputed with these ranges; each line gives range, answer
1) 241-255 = 199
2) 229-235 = 196.2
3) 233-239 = 193.1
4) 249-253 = 208.2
